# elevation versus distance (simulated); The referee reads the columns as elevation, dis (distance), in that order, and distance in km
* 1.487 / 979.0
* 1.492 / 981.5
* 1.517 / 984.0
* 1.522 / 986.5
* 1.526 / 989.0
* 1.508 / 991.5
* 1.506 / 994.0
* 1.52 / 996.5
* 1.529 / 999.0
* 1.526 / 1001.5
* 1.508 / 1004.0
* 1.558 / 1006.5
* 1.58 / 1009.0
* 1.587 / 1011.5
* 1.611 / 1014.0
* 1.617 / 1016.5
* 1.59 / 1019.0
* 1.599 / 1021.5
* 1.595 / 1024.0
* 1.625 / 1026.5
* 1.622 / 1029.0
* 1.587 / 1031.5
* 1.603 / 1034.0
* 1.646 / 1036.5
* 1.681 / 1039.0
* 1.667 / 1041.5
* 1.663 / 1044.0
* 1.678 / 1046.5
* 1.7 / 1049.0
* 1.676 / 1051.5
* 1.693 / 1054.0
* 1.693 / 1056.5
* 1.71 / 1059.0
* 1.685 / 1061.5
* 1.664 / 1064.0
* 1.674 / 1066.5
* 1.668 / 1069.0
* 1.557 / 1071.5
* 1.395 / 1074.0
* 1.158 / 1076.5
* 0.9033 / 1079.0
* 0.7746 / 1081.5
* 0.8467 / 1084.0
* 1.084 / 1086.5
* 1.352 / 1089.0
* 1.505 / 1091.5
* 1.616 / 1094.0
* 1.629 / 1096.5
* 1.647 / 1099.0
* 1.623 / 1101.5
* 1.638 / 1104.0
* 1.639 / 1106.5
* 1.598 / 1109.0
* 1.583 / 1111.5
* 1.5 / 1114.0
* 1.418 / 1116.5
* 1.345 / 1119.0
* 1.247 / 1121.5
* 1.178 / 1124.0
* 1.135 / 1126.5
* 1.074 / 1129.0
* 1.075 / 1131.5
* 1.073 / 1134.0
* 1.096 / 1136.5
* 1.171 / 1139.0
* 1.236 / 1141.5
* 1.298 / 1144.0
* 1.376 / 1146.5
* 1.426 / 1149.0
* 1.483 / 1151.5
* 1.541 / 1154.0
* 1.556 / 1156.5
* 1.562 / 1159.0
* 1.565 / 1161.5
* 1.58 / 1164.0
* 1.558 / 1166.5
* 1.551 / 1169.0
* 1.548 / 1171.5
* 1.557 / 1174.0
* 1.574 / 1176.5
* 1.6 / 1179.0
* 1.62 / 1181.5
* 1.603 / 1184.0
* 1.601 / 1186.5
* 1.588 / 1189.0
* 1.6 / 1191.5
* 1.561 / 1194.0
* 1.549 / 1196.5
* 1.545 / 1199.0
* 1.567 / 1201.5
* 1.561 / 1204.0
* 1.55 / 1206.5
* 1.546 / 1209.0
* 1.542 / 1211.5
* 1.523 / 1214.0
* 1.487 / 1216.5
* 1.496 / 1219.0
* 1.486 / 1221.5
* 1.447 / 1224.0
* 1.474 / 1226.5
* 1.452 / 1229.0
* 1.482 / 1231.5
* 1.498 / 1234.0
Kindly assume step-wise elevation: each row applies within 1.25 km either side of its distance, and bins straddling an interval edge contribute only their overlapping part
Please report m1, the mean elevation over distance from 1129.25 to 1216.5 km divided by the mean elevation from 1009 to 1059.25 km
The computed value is 0.90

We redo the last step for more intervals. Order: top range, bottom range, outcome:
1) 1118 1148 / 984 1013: 0.78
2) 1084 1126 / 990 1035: 0.92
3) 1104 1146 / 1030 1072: 0.78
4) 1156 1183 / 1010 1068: 0.95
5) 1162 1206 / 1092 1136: 1.12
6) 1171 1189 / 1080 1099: 1.24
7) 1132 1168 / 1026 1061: 0.84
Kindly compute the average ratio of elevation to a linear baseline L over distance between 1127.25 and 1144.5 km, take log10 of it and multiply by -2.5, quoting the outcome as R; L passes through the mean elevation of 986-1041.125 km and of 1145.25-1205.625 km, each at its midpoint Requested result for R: 0.34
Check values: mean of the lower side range 1.58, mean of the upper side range 1.55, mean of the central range 1.14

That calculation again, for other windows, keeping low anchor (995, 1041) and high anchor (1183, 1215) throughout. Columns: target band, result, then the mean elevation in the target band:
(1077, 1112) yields 0.15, 1.38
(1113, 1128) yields 0.21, 1.3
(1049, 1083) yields 0.07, 1.48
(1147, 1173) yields 0.03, 1.53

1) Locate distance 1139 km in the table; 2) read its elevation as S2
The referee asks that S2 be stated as 1.171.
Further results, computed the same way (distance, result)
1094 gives 1.616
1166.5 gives 1.558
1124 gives 1.178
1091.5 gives 1.505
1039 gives 1.681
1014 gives 1.611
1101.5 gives 1.623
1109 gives 1.598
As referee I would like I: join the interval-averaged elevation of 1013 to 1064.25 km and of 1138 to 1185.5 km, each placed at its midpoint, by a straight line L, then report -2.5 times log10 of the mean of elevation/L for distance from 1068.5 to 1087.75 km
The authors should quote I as 0.36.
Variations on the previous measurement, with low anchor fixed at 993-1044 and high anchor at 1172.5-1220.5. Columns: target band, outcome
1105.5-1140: 0.213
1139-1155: 0.144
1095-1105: -0.038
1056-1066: -0.069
